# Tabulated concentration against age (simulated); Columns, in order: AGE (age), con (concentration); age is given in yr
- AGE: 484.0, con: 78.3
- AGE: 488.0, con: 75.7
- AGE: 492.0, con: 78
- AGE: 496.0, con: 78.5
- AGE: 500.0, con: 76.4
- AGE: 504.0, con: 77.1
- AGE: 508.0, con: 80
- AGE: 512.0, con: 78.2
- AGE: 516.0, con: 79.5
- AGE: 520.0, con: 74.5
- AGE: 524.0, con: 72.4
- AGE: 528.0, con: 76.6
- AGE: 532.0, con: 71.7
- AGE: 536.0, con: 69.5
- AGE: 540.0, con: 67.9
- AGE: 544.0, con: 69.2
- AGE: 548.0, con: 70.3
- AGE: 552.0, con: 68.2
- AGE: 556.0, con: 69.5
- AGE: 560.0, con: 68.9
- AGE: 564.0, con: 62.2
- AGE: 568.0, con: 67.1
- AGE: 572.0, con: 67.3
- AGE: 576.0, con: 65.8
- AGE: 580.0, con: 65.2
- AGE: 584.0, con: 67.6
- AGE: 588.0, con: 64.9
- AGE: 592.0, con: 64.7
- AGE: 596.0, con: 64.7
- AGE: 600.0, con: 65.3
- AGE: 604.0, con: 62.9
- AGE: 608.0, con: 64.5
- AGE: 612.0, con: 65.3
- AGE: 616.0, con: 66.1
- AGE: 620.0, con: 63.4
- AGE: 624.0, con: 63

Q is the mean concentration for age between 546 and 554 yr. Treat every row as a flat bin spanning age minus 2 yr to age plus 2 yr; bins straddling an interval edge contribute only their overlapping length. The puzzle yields 69.2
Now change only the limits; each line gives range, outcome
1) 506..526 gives 76.9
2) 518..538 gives 72.9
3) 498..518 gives 78.2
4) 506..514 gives 79.1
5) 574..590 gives 65.9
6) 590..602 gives 64.9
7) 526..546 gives 71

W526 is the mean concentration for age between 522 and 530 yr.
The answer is 74.5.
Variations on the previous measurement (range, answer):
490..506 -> 77.5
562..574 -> 65.5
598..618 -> 64.8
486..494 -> 76.8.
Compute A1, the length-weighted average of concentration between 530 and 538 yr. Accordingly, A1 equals 70.6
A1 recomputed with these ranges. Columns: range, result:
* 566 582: 66.3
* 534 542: 68.7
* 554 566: 66.9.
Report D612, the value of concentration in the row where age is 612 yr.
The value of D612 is 65.3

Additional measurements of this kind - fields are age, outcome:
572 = 67.3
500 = 76.4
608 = 64.5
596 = 64.7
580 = 65.2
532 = 71.7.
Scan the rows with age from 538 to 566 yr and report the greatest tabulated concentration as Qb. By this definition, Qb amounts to 70.3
